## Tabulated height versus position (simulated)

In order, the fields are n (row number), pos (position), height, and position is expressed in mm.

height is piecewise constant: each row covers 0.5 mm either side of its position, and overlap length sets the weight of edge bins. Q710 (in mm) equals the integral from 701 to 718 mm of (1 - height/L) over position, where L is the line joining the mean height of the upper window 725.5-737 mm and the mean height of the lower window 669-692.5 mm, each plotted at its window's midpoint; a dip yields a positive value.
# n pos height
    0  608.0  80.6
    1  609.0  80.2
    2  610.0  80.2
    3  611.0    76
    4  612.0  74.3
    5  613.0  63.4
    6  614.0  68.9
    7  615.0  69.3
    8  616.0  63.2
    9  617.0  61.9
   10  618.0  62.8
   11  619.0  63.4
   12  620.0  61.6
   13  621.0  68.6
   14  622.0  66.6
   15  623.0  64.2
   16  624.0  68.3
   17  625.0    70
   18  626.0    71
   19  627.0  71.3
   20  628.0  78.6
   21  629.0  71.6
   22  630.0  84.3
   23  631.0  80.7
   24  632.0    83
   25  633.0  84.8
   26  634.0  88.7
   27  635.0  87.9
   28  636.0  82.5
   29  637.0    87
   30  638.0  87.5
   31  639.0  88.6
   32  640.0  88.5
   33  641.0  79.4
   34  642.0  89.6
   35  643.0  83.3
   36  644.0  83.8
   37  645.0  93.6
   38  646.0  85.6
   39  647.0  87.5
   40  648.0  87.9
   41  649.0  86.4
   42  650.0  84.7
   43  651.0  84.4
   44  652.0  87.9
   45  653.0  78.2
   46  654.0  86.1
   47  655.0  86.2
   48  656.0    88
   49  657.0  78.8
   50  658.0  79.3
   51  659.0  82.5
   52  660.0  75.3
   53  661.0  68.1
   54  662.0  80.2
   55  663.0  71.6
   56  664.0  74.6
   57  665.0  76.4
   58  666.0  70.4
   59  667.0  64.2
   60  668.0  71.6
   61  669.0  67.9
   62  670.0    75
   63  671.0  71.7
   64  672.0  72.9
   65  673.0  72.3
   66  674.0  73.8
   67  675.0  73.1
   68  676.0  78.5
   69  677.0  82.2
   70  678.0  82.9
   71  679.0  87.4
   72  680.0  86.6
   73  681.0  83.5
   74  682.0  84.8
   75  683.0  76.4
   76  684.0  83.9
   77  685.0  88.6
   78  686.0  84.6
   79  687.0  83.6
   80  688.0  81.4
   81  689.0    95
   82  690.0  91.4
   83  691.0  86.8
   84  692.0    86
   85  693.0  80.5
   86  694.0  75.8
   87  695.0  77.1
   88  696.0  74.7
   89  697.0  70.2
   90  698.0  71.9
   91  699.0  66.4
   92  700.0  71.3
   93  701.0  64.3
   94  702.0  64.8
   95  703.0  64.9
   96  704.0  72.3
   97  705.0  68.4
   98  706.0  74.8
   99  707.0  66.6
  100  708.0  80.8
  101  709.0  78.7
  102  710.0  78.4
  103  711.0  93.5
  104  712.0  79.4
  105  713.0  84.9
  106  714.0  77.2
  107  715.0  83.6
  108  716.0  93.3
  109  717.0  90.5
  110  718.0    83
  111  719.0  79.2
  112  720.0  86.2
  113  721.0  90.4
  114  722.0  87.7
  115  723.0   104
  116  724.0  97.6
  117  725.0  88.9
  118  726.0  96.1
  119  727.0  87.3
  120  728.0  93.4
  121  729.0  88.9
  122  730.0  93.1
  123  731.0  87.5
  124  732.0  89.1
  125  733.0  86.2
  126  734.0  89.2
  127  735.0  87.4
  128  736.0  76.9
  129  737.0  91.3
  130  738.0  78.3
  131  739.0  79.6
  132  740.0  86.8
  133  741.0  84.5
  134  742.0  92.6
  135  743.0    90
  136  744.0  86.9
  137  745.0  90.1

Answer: 1.5 mm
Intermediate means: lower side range 81.5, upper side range 88.8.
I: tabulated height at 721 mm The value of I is 90.4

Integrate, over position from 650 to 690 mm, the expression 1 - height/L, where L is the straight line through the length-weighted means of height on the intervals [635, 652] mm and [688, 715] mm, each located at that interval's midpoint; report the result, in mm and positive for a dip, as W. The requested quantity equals 1.2 mm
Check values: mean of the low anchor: 86.4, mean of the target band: 79.4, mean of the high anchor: 77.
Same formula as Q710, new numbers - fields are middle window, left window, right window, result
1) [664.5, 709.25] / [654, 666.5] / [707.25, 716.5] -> 2.0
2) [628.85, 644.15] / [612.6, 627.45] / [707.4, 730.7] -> -3.3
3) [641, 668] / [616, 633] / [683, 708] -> -2.9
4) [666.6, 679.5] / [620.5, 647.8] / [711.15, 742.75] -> 1.3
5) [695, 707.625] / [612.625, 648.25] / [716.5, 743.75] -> 2.3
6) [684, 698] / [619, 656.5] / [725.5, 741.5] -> 0.3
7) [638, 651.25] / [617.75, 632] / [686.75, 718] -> -2.5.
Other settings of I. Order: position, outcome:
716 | 93.3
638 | 87.5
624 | 68.3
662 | 80.2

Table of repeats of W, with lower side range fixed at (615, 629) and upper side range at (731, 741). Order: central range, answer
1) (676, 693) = -1.7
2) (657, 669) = -0.1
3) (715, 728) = -1.2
